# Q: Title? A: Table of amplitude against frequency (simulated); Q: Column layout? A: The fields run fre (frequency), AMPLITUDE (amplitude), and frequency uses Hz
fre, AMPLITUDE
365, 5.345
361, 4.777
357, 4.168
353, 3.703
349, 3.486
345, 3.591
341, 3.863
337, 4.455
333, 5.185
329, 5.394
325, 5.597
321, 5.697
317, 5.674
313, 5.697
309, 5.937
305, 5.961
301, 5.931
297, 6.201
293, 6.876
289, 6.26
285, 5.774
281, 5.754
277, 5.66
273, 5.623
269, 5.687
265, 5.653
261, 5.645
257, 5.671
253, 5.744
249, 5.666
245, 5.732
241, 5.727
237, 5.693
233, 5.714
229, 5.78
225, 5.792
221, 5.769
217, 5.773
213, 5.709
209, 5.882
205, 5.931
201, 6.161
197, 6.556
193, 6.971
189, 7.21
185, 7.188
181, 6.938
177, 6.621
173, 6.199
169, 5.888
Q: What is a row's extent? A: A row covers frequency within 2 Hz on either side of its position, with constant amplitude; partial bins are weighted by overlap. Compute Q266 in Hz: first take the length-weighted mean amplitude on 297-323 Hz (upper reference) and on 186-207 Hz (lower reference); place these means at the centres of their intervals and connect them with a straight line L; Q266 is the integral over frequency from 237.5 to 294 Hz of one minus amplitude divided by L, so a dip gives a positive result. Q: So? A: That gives 3.1 Hz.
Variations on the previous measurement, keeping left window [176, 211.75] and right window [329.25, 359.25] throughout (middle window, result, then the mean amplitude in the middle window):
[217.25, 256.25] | 1.0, 5.73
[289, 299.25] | -3.1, 6.47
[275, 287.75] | -1.5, 5.76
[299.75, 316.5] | -4.0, 5.86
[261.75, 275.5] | -0.7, 5.65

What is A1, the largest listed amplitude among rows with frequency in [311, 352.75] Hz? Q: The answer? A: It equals 5.697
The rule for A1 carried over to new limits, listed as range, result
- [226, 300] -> 6.876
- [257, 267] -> 5.671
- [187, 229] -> 7.21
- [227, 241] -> 5.78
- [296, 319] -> 6.201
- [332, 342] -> 5.185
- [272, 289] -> 6.26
